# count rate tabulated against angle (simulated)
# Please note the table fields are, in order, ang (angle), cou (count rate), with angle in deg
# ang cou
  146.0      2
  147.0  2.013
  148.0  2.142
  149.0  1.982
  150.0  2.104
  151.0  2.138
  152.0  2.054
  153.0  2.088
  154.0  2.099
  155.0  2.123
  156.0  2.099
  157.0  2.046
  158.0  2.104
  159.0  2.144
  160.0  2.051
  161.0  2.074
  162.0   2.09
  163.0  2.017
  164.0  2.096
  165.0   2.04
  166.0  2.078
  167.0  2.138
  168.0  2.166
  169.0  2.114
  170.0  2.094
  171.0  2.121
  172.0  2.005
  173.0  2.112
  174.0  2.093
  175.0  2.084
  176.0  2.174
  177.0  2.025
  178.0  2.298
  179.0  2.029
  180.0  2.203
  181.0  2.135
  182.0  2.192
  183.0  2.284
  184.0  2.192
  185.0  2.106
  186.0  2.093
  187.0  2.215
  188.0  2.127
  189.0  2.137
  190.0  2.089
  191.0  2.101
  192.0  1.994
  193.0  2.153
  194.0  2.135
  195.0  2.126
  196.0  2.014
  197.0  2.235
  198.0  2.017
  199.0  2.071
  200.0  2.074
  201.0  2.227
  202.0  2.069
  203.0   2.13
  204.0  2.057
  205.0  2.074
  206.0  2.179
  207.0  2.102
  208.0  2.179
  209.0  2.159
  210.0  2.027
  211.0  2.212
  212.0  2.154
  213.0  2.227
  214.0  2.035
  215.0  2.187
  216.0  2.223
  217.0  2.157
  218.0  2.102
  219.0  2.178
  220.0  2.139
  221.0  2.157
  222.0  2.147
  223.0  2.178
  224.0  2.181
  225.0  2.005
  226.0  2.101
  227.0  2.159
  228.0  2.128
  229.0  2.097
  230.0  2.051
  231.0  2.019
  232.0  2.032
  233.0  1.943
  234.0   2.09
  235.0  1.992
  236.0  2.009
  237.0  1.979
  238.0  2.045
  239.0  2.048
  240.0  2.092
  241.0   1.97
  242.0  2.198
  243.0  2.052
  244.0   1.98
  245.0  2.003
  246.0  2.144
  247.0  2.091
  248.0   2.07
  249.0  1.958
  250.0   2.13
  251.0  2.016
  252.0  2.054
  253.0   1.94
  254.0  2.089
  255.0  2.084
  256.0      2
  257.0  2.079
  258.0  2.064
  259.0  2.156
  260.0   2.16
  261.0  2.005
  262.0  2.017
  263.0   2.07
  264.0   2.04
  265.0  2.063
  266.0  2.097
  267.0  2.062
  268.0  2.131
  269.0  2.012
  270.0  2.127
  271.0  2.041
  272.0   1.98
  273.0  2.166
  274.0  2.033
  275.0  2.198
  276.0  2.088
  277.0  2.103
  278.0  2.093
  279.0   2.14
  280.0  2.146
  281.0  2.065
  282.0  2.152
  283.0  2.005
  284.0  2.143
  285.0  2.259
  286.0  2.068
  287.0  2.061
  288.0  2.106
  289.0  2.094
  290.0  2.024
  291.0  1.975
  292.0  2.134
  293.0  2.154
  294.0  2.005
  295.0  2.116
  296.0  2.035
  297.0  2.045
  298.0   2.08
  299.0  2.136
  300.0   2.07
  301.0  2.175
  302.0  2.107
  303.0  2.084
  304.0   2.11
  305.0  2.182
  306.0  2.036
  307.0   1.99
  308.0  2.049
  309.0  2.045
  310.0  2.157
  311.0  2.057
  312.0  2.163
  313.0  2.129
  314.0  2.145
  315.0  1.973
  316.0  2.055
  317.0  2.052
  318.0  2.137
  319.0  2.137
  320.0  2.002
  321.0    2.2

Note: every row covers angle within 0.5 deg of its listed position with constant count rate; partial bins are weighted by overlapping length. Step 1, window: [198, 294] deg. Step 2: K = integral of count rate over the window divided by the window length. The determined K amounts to 2.09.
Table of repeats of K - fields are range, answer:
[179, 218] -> 2.13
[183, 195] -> 2.13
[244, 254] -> 2.04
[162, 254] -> 2.1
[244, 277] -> 2.07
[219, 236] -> 2.09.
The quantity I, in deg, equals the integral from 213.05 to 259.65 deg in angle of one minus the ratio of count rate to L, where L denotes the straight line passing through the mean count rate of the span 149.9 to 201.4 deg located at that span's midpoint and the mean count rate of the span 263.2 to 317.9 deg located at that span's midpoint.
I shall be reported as 0.5 deg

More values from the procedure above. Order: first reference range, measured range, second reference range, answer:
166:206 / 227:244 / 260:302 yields 0.4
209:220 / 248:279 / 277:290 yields 0.7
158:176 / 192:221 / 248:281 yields -0.6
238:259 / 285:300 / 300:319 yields 0.0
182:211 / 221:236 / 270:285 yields 0.2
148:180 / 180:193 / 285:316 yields -0.3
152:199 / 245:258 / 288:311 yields 0.2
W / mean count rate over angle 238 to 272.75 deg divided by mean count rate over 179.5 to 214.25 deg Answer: 1.0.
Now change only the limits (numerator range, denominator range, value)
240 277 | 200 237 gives 0.98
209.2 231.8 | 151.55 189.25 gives 1.01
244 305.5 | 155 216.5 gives 0.98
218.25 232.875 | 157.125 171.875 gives 1.01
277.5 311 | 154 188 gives 0.99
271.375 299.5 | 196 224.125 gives 0.98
